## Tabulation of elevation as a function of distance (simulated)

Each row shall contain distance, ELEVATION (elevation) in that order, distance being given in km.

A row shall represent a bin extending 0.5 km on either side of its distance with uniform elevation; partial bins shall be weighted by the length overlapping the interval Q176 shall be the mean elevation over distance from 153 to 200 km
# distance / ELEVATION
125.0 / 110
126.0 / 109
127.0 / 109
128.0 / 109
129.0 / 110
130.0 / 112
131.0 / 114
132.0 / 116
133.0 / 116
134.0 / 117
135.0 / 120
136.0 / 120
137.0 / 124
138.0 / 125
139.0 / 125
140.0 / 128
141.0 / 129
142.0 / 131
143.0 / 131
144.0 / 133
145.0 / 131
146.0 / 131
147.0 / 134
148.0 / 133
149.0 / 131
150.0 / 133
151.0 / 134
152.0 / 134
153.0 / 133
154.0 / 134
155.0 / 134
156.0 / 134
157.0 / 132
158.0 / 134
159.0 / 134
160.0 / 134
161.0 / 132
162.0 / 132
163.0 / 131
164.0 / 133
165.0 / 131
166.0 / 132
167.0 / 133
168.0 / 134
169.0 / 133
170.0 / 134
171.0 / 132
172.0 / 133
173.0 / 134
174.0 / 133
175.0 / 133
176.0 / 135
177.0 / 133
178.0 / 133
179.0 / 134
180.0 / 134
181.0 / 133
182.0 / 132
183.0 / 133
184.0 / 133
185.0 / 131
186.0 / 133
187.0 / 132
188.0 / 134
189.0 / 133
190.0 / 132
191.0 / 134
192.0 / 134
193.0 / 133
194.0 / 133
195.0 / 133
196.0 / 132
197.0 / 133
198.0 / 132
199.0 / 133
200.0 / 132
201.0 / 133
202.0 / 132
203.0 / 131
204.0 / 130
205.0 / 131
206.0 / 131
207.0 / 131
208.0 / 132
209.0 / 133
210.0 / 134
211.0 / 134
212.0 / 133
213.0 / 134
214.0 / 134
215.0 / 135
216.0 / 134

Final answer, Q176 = 133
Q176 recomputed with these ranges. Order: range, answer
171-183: 133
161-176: 133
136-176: 132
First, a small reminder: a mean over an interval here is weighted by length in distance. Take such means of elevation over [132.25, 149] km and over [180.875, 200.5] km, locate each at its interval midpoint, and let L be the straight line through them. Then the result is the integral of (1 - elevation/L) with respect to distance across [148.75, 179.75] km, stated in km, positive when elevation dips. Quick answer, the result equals -0.9 km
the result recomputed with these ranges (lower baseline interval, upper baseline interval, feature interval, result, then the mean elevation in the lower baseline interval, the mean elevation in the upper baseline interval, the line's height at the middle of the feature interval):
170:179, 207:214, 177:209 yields 0.19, 133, 133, 133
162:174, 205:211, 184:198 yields -0.04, 133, 132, 132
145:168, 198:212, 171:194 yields -0.11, 133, 132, 132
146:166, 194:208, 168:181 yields -0.09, 133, 132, 133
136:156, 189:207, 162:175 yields -0.13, 131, 132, 131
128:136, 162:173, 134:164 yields -1.74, 115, 133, 123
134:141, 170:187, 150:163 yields -0.54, 124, 133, 128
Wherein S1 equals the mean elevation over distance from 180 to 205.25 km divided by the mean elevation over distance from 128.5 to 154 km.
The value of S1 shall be 1.05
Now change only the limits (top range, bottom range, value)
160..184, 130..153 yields 1.05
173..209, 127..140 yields 1.13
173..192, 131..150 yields 1.05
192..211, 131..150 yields 1.05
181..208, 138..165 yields 1.00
